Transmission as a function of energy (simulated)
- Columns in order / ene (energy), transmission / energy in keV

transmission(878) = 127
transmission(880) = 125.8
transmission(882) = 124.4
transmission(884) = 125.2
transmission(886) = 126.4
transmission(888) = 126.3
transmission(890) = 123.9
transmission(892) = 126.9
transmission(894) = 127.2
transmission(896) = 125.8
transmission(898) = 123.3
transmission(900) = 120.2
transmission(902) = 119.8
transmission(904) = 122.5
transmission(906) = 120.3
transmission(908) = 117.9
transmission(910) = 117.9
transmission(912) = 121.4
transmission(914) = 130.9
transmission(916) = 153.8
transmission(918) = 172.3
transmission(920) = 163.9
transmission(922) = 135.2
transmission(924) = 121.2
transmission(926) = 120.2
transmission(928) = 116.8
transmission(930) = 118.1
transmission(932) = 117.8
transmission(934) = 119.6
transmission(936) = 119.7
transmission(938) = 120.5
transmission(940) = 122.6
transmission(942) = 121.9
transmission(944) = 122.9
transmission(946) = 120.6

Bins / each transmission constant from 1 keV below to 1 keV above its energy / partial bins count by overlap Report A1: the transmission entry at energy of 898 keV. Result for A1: 123.3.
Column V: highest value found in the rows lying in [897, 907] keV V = 123.3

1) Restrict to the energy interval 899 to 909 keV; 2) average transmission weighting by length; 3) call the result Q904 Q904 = 120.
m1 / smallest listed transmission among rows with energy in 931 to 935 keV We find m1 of 117.8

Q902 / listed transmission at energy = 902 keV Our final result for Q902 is 119.8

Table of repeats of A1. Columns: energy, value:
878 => 127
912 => 121.4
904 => 122.5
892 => 126.9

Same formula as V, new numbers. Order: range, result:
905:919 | 172.3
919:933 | 163.9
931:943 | 122.6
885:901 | 127.2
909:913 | 121.4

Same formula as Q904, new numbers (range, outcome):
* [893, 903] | 123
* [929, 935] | 118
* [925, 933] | 118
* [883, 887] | 126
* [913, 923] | 151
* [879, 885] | 125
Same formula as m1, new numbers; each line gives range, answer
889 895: 123.9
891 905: 119.8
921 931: 116.8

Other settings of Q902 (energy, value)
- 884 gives 125.2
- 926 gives 120.2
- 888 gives 126.3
